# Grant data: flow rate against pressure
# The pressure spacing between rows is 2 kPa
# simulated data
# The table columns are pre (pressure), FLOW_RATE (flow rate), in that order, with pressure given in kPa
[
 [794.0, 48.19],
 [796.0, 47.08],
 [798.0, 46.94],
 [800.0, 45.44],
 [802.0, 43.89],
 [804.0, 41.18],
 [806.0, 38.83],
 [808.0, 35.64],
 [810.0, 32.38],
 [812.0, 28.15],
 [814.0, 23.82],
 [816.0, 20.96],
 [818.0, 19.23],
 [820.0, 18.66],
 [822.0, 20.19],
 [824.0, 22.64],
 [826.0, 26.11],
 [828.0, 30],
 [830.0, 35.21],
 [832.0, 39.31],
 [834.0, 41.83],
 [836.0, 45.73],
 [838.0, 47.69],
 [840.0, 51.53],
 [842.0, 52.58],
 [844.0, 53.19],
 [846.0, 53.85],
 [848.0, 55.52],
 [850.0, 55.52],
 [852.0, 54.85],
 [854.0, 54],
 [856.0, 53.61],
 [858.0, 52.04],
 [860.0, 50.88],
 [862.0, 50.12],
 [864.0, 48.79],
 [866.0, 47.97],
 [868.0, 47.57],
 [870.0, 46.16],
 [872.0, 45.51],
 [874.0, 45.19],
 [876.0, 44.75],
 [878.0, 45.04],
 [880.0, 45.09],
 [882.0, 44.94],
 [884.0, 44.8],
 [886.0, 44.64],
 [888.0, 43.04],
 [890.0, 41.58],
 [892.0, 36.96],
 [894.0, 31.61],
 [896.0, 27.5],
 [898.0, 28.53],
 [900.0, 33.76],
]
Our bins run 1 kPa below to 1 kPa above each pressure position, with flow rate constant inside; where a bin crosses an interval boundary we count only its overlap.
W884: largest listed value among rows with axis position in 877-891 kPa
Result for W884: 45.09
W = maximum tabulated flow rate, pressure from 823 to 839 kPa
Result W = 47.69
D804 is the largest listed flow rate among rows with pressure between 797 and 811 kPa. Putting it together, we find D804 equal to 46.94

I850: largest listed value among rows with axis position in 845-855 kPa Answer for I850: 55.52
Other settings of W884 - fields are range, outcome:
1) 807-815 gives 35.64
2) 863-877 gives 48.79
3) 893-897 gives 31.61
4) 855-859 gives 53.61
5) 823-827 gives 26.11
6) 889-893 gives 41.58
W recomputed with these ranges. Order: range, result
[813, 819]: 23.82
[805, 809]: 38.83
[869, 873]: 46.16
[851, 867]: 54.85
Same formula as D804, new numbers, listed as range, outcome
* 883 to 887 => 44.8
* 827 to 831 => 35.21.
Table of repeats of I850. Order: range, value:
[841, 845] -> 53.19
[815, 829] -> 30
